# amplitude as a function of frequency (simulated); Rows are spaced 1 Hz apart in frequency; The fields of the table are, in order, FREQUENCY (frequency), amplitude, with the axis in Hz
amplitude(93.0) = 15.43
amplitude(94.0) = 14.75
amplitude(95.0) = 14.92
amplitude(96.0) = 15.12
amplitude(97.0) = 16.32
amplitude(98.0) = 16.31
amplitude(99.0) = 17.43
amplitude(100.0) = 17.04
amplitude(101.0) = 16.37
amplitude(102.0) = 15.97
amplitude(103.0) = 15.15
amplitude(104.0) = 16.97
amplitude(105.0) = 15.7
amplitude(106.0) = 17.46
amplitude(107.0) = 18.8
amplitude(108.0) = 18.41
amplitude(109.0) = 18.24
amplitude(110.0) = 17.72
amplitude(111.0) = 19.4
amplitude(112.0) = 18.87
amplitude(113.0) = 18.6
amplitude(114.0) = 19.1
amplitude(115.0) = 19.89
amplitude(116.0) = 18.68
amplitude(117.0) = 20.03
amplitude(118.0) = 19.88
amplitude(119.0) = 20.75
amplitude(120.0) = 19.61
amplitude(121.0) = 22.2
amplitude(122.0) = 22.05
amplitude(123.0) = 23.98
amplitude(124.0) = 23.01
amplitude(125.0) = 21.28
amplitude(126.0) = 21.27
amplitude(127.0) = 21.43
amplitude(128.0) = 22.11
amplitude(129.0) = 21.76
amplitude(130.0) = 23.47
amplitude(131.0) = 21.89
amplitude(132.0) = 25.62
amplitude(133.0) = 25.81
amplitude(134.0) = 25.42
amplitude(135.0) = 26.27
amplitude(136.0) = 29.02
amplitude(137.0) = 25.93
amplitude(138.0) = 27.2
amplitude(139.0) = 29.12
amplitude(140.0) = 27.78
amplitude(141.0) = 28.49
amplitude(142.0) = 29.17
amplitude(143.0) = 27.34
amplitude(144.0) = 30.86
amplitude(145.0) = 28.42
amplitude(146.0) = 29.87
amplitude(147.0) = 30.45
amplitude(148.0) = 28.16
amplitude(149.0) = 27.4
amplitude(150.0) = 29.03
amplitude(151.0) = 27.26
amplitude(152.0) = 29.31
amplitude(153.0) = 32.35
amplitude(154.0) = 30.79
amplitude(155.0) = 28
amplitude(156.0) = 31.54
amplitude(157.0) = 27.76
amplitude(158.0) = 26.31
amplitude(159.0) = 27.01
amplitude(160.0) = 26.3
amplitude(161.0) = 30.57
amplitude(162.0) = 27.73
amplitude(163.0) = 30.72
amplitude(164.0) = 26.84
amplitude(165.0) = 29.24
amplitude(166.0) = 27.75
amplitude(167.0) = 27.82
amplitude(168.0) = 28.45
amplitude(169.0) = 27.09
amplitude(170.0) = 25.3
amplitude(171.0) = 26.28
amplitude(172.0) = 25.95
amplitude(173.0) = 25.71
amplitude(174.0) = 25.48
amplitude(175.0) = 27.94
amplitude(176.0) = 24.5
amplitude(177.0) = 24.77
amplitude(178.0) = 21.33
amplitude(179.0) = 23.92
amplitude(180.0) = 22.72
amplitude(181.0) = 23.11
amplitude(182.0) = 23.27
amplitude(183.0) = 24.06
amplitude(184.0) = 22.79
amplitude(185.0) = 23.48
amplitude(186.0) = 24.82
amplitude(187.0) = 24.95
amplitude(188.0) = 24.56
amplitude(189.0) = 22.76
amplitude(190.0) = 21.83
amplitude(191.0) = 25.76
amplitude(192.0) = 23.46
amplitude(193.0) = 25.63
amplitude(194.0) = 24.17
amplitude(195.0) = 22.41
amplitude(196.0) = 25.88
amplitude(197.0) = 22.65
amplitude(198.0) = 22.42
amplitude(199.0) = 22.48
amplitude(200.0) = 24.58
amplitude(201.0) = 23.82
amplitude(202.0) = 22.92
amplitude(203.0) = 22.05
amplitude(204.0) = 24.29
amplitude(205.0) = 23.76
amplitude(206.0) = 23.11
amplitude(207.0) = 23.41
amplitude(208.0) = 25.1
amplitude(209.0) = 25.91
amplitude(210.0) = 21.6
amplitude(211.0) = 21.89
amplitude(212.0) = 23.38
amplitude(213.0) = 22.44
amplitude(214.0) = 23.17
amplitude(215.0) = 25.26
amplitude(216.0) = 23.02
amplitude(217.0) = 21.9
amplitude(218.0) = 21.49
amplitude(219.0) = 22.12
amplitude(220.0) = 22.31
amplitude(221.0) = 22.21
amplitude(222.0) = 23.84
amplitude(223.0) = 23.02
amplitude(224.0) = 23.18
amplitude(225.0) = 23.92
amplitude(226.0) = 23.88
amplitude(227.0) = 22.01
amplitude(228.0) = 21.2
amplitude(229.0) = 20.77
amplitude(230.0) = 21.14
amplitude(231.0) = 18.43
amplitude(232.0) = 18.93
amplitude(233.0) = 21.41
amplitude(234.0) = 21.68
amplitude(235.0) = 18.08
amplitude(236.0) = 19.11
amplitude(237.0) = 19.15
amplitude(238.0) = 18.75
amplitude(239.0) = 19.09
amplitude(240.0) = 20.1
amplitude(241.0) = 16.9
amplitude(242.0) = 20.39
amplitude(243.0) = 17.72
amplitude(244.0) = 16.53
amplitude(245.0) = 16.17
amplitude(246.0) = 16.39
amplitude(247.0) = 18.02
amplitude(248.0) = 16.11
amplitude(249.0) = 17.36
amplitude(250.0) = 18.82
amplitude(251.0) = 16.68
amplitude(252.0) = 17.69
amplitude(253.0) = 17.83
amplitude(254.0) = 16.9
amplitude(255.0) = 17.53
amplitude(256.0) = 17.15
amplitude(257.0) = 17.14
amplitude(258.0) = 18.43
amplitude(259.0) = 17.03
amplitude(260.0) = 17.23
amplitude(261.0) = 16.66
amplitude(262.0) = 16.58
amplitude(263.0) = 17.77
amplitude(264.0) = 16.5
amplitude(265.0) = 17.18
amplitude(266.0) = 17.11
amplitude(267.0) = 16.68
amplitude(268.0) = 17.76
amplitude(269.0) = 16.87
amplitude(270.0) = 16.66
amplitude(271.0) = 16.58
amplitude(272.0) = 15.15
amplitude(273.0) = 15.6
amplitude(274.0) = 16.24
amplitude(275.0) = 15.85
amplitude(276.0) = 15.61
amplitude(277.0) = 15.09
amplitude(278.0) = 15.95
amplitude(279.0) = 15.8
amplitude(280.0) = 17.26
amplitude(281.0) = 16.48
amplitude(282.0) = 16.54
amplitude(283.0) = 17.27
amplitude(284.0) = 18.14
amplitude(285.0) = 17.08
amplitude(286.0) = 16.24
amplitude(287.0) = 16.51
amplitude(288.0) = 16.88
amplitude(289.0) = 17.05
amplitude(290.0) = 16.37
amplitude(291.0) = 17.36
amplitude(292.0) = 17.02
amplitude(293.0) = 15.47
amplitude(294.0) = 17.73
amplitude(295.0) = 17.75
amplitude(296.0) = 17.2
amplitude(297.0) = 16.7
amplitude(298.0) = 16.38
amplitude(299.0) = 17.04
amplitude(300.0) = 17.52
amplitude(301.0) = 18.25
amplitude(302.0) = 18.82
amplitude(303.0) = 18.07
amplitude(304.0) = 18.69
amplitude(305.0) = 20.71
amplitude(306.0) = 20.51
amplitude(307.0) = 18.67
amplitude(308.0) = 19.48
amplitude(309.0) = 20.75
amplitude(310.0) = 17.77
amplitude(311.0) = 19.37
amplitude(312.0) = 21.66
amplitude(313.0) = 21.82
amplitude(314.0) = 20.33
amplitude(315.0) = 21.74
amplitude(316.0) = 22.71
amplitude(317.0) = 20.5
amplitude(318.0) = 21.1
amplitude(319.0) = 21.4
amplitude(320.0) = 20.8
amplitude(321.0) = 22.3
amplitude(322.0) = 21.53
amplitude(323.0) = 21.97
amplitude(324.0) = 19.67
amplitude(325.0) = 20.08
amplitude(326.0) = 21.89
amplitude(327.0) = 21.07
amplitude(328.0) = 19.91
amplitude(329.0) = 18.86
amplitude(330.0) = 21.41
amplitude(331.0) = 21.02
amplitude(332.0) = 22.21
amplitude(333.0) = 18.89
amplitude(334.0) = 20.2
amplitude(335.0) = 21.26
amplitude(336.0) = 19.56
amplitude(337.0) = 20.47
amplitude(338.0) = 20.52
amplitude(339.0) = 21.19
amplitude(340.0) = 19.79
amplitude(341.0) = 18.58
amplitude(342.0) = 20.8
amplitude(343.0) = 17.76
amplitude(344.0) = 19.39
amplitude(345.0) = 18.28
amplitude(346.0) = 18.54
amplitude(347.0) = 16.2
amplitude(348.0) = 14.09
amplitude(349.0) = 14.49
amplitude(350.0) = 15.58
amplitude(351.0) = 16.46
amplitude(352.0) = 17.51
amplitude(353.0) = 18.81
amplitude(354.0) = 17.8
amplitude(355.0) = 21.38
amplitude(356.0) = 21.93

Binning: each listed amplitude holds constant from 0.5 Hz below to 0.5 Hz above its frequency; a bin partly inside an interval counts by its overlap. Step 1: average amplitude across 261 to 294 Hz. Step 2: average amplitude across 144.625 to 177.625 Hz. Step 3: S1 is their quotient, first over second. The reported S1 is 0.59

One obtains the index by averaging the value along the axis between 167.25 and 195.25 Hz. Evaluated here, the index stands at 24.6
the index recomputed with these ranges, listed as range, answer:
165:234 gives 23.7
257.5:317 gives 17.6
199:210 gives 23.7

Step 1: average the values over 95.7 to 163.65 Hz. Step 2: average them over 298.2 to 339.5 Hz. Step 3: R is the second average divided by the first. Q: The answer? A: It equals 0.86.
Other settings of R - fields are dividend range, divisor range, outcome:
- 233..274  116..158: 0.68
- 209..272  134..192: 0.72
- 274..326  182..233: 0.80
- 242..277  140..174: 0.60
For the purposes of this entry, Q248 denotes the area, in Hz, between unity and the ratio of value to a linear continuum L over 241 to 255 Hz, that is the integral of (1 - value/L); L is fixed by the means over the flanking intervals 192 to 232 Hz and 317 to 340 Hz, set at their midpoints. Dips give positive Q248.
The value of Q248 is 3.05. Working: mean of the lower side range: 22.9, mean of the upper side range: 20.8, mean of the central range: 17.4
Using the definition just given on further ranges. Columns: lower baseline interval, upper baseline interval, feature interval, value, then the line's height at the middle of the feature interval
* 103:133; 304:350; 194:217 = -3.72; 20.2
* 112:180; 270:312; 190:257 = 0.33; 21.2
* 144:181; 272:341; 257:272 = 3.06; 21.4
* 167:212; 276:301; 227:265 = 3.32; 20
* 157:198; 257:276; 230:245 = 0.44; 19.6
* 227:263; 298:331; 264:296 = 4.34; 19.2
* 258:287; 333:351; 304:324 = -3.28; 17.8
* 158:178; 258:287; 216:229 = -0.58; 21.6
